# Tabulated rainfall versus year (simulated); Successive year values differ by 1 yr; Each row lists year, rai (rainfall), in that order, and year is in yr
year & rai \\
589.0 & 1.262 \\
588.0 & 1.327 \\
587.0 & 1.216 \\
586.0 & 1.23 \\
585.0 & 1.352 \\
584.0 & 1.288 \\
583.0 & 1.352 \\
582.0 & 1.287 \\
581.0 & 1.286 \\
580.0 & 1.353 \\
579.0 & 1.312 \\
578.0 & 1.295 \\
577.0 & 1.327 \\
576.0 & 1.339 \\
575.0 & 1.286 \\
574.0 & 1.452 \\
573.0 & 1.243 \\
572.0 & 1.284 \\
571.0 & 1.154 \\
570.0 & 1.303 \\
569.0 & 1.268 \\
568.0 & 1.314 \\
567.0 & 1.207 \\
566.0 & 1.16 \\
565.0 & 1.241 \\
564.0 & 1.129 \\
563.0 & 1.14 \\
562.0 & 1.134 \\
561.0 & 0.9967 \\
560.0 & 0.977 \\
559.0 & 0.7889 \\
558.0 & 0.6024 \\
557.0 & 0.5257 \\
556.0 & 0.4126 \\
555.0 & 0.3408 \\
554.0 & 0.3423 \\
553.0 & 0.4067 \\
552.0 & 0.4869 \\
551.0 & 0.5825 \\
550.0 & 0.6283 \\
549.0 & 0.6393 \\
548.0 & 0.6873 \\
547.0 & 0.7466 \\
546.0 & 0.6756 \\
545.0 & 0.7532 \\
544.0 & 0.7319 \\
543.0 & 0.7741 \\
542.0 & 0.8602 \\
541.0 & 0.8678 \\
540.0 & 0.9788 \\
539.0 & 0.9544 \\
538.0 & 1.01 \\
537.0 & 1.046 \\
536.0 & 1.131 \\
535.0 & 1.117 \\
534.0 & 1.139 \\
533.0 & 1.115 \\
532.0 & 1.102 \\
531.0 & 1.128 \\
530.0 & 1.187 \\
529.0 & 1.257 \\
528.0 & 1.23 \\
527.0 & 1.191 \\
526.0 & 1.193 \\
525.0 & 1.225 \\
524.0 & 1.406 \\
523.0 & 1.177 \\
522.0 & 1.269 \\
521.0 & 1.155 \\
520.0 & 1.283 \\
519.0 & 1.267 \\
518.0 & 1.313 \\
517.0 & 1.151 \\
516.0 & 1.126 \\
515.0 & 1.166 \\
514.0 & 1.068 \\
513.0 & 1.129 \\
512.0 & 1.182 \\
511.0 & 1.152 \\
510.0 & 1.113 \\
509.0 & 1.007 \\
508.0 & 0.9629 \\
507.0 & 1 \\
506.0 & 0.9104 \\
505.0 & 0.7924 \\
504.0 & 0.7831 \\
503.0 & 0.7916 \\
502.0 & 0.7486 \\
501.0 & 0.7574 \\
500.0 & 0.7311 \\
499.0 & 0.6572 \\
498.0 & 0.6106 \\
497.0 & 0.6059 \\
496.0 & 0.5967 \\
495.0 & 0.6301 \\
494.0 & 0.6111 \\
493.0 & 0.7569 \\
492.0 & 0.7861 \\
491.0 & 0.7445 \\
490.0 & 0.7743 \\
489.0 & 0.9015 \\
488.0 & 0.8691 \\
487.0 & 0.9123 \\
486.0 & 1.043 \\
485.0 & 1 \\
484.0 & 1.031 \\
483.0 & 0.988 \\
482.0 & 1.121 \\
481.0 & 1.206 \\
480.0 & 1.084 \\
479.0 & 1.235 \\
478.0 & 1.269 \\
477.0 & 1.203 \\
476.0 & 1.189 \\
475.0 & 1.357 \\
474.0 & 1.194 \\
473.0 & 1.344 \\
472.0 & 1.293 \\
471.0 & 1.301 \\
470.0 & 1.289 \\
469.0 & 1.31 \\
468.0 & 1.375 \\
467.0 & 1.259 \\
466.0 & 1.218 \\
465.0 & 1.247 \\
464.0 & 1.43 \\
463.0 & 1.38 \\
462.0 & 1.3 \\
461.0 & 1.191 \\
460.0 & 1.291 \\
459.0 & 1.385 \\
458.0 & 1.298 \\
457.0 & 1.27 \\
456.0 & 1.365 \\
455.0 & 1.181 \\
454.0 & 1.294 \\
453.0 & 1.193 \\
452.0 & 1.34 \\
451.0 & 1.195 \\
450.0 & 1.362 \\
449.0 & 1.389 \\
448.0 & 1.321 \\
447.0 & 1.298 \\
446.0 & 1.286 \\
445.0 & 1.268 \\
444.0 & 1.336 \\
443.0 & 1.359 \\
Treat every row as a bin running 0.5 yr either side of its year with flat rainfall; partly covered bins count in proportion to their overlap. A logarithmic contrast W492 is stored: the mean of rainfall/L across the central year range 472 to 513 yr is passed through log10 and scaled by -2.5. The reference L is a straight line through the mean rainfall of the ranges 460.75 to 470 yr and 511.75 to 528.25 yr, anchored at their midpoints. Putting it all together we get 0.307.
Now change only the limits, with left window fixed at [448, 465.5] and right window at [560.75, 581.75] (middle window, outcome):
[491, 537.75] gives 0.25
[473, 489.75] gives 0.17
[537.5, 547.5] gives 0.45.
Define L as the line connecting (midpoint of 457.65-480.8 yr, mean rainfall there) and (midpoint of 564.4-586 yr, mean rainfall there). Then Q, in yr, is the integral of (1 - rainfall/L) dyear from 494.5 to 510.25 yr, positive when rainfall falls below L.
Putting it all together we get 6.1 yr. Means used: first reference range 1.28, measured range 0.789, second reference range 1.29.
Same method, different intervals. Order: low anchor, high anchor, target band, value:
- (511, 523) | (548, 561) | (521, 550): -3.84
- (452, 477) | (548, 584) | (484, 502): 6.57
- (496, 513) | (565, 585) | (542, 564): 8.75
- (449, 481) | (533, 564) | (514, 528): -3.92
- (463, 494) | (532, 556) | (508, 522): -3.45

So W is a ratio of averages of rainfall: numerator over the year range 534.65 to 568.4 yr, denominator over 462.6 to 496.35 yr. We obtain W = 0.8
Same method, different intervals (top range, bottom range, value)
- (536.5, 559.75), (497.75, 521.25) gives 0.69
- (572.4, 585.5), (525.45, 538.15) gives 1.15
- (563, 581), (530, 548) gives 1.34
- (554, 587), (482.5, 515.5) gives 1.29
